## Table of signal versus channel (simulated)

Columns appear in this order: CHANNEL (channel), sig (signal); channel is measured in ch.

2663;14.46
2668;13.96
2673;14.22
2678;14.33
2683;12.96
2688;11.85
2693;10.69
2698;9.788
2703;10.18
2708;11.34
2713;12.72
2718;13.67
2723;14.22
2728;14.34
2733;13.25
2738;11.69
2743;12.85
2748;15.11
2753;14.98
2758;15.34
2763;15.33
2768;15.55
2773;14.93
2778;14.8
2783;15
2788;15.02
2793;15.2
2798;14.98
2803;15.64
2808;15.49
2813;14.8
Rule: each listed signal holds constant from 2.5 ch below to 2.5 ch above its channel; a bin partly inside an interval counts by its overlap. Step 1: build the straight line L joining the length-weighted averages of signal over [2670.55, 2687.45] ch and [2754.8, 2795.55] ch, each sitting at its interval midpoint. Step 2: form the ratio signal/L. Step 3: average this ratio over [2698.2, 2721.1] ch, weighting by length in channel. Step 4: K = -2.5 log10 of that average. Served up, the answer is 0.19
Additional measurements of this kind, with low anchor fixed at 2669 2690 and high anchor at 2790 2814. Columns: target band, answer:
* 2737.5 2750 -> 0.078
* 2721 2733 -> 0.005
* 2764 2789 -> -0.016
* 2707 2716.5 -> 0.132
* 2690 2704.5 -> 0.311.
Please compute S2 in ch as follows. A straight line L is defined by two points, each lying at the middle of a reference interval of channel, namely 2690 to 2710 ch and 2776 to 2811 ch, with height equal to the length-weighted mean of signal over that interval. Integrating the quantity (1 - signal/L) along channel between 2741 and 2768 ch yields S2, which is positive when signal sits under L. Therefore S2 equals -3.27 ch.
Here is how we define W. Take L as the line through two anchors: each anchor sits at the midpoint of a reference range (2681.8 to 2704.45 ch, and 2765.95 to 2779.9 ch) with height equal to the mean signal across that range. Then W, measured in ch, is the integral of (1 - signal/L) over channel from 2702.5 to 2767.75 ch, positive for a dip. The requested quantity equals -2.3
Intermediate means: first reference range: 11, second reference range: 15.1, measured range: 13.6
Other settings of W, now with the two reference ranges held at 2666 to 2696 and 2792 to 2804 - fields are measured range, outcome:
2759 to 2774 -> -0.7 ch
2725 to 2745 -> 1.3 ch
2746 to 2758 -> -0.6 ch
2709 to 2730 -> 0.2 ch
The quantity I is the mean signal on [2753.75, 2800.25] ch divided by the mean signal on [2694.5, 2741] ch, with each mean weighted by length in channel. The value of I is 1.2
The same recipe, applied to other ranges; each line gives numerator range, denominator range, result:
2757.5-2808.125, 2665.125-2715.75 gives 1.24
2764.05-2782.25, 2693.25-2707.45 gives 1.47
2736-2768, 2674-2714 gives 1.22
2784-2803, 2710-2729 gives 1.11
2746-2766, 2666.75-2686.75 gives 1.11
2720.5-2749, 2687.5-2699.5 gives 1.26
